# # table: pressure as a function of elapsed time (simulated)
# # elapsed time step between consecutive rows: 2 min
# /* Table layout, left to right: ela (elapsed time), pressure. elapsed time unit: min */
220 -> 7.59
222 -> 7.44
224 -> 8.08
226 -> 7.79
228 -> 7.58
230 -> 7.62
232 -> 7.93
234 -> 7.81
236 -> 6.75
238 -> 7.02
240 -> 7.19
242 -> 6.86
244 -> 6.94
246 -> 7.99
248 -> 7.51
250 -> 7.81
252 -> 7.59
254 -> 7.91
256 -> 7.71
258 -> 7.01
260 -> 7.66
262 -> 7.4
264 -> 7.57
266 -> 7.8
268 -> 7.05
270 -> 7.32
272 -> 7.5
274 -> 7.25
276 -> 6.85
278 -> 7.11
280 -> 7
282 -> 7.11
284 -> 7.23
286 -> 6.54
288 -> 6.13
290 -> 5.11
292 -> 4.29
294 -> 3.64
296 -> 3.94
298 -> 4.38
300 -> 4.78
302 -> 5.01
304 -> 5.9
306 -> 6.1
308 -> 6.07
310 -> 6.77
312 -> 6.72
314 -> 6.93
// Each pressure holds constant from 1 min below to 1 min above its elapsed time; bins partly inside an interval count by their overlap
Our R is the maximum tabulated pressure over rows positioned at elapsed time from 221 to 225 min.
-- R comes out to 8.08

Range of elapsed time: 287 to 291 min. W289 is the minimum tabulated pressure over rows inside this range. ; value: 5.11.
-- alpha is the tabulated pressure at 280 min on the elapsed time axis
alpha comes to 7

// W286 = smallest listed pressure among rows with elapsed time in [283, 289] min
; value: 6.13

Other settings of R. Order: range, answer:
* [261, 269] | 7.8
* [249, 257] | 7.91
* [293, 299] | 4.38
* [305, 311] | 6.77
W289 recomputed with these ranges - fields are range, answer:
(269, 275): 7.25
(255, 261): 7.01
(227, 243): 6.75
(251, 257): 7.59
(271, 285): 6.85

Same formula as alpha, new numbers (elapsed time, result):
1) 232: 7.93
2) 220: 7.59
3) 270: 7.32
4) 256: 7.71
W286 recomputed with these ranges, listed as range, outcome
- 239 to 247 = 6.86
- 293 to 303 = 3.64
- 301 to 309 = 5.01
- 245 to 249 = 7.51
